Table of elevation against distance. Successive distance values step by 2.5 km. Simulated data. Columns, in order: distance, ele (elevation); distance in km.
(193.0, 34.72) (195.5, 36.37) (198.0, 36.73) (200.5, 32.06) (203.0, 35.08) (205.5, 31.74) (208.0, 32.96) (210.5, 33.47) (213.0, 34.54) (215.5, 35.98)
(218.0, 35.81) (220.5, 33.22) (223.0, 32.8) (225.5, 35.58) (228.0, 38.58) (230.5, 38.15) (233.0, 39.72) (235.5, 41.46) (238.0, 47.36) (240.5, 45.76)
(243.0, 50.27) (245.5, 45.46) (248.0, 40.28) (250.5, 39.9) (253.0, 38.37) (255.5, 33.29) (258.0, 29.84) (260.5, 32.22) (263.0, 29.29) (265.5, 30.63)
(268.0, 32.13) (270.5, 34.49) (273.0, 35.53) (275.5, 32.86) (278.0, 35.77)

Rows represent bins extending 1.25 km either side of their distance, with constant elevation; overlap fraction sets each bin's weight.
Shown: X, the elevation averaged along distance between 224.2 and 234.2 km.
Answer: 38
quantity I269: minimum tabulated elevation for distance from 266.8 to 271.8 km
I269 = 32.13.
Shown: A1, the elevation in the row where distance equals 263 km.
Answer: 29.29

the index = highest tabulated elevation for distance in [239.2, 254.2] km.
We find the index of 50.27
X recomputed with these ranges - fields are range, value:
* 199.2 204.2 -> 33.6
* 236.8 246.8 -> 47.2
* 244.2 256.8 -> 39.5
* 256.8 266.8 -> 30.5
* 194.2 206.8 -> 34.4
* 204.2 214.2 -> 33.2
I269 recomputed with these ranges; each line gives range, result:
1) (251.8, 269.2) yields 29.29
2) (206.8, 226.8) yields 32.8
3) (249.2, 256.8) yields 33.29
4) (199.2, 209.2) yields 31.74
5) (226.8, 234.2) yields 38.15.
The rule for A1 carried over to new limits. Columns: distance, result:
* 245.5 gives 45.46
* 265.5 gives 30.63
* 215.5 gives 35.98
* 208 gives 32.96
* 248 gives 40.28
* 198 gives 36.73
